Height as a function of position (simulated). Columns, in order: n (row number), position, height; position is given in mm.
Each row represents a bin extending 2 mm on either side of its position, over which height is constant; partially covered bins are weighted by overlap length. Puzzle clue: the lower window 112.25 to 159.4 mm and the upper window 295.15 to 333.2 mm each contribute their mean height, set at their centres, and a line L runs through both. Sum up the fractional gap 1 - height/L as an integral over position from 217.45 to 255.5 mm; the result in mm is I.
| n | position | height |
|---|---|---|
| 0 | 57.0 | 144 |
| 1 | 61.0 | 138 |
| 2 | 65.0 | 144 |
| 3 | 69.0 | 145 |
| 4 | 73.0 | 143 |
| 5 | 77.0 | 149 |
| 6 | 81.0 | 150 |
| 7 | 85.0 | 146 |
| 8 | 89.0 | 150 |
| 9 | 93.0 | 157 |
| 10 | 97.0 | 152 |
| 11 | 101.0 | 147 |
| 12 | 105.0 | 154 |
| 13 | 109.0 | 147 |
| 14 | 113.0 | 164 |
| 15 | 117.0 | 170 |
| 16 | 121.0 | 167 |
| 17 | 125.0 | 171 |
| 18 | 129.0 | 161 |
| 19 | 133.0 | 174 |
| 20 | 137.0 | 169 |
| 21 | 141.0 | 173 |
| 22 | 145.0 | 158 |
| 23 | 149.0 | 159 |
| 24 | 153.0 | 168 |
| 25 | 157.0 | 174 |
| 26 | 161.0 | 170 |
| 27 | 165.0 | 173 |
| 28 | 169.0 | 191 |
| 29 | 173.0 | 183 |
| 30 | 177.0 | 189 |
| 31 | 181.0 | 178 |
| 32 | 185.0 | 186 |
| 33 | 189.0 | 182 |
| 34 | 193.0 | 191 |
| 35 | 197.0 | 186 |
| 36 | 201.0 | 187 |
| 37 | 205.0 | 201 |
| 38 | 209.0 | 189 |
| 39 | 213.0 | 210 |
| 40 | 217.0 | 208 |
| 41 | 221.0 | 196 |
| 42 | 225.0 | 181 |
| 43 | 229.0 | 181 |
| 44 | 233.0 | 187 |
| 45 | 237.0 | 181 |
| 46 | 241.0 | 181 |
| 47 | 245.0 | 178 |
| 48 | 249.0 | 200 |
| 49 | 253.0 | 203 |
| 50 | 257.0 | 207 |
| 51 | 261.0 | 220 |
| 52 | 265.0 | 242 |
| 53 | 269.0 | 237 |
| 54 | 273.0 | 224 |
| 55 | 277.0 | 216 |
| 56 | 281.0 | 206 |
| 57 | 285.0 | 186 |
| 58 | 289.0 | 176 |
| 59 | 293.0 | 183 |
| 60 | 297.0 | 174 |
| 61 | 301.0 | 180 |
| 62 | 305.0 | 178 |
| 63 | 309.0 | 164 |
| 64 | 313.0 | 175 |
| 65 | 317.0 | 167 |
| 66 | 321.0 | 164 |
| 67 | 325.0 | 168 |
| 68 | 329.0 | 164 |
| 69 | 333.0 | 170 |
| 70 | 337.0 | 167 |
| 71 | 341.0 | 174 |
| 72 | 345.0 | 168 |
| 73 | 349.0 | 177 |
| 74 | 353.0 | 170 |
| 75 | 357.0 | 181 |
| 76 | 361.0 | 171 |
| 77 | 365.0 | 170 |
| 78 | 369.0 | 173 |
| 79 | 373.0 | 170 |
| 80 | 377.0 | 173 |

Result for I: -4.4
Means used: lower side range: 167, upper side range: 170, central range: 189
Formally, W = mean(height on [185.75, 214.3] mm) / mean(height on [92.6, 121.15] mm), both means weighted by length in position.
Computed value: 1.22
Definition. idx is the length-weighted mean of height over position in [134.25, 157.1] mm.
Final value 166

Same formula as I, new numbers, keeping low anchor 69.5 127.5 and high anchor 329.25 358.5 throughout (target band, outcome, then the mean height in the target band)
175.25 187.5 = -1.81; 184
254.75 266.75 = -4.06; 222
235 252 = -2.20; 186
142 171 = -2.16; 171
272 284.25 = -3.26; 212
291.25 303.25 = -0.74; 179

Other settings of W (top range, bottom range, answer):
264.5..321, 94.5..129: 1.20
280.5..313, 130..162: 1.07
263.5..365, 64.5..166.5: 1.15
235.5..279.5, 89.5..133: 1.31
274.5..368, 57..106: 1.19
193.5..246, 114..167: 1.13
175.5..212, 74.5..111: 1.25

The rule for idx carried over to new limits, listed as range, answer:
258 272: 230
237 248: 182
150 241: 186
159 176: 180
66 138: 156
